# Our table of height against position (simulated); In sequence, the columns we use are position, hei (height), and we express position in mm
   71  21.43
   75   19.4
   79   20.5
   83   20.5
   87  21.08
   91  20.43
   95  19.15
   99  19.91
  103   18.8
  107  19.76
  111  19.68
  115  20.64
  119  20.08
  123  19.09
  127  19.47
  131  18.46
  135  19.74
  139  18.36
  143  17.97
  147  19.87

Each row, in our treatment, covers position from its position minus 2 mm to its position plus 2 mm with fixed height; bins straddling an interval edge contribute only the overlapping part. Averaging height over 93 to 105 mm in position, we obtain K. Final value 19.3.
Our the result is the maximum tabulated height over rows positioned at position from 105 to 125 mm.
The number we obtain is 20.64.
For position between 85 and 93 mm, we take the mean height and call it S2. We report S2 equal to 20.8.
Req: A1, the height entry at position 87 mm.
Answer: 21.08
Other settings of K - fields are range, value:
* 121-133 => 19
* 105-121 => 20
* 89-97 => 19.8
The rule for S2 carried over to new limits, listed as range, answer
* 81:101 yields 20.2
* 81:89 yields 20.8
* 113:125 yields 19.9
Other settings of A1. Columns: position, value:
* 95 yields 19.15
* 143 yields 17.97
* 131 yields 18.46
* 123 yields 19.09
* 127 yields 19.47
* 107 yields 19.76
